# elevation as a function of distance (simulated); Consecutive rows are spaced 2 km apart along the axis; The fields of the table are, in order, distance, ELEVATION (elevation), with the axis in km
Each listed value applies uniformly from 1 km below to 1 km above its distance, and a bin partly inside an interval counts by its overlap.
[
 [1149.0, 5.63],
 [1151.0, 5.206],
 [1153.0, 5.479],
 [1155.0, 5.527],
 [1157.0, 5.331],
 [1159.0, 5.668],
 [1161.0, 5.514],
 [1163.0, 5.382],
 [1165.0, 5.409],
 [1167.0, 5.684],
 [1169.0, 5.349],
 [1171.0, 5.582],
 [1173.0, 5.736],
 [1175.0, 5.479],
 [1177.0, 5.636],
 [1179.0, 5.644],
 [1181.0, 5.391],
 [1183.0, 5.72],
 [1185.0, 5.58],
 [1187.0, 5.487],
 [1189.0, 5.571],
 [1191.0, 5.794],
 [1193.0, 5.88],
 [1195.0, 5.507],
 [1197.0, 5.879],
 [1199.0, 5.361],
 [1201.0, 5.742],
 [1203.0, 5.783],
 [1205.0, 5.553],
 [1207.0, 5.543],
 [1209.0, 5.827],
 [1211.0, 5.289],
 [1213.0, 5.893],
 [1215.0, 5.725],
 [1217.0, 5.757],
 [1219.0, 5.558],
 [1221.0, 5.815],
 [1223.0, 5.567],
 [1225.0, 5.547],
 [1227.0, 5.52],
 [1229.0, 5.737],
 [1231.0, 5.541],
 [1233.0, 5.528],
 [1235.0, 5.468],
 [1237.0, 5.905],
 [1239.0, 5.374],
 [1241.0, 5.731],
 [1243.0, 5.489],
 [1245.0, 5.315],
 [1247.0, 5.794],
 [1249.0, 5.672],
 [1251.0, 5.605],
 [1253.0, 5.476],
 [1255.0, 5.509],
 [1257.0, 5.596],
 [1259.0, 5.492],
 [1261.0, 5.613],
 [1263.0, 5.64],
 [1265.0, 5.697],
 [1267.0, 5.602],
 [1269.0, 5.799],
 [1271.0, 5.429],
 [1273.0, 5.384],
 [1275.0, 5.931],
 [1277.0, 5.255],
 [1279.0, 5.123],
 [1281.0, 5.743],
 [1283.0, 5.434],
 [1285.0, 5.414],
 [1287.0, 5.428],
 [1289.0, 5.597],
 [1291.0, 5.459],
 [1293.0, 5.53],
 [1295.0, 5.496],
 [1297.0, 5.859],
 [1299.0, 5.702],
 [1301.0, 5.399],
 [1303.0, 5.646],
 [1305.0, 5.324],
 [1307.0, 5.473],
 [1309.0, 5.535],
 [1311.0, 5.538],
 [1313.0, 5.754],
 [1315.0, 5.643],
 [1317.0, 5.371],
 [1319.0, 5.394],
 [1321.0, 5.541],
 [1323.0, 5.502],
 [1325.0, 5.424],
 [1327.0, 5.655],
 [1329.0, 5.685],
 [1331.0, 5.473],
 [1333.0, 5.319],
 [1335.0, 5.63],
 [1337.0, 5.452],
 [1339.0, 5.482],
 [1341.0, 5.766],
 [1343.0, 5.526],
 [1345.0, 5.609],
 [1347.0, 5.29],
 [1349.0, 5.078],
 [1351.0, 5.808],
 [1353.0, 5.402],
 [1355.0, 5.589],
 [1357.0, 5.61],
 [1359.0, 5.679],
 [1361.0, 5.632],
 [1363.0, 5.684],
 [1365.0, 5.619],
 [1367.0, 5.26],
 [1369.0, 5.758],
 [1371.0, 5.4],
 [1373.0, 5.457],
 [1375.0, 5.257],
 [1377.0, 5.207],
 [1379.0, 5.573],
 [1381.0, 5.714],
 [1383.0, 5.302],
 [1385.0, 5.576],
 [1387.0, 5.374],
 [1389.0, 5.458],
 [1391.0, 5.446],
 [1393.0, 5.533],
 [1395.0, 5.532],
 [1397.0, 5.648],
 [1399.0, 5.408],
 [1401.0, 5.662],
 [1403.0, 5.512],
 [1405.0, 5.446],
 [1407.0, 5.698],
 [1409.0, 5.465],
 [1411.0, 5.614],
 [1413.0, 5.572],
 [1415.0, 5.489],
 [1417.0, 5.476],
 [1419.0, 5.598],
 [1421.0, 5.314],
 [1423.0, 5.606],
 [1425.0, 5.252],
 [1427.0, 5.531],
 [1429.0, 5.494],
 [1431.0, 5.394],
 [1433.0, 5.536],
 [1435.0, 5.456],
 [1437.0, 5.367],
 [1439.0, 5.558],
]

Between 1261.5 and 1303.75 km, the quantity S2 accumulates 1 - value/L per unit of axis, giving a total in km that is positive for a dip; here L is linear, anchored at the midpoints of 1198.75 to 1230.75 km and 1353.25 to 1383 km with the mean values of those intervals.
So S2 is 0.3 km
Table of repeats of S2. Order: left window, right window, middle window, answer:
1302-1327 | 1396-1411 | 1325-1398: 0.3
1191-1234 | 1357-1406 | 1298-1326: 0.2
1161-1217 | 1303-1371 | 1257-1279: 0.0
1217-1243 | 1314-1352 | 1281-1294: 0.1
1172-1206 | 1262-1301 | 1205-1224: -0.2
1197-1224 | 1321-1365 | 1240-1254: 0.1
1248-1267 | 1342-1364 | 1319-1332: 0.0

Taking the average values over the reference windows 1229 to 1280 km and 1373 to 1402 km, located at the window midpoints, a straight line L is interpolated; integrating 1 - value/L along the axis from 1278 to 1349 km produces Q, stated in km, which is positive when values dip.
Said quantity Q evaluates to 0.1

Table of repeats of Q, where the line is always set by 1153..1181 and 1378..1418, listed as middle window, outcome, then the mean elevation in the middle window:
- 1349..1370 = -0.2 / 5.58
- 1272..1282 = 0.1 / 5.49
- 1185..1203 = -0.4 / 5.66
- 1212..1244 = -0.6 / 5.63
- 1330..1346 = 0.0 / 5.53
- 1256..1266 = -0.1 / 5.61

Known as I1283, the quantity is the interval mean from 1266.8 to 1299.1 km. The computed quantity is 5.53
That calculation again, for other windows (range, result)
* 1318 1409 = 5.51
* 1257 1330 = 5.54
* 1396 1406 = 5.54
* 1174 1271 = 5.62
